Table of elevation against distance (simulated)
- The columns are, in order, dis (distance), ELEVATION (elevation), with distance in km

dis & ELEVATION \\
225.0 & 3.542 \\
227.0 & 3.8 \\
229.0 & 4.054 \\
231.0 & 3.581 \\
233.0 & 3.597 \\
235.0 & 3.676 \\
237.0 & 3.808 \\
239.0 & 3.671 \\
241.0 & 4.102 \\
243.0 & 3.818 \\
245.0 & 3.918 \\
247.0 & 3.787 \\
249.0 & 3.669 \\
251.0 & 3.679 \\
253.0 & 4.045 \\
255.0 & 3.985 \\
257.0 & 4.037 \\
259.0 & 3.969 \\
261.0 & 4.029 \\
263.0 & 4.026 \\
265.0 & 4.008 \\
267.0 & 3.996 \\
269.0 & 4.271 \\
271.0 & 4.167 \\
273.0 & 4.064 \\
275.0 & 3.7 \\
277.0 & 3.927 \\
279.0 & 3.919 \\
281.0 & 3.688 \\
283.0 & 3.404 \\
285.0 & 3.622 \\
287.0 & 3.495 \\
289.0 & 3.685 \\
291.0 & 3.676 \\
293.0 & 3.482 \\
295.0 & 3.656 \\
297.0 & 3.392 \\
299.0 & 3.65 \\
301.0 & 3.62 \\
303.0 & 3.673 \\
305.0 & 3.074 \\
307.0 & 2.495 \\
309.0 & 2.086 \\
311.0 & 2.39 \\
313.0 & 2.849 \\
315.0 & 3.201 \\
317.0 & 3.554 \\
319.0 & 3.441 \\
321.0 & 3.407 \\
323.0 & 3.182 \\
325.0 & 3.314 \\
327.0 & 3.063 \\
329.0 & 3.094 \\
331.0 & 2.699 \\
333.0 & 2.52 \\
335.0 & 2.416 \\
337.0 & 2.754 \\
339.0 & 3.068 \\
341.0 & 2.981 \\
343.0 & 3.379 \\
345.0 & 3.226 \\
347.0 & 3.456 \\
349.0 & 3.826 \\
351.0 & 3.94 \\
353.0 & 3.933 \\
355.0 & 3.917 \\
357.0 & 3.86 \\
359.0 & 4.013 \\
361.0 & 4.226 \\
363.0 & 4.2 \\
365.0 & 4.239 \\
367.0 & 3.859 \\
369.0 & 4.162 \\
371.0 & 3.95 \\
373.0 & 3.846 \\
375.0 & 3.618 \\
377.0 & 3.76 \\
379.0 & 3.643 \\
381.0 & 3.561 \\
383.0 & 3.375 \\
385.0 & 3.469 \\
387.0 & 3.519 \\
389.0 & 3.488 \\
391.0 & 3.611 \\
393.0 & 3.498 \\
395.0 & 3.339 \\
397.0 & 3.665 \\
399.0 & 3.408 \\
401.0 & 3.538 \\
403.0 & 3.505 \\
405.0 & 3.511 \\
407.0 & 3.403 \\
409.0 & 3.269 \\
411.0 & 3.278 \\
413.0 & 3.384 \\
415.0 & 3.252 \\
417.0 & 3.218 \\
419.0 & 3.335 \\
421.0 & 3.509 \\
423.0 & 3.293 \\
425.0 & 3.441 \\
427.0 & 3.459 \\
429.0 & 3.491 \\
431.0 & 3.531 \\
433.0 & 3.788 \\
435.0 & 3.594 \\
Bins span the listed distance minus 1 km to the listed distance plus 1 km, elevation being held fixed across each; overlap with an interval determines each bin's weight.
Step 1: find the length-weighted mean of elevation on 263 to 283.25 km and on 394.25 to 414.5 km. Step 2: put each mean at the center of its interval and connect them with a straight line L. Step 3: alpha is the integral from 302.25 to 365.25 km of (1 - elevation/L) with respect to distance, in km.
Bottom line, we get 7.0 km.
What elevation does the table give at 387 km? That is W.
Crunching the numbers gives 3.519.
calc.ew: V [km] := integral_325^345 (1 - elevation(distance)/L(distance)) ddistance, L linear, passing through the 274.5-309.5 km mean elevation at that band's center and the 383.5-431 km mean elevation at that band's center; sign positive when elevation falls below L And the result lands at 3.1 km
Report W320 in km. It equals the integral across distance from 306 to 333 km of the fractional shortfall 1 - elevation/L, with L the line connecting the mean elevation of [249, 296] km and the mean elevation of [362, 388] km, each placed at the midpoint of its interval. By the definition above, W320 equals 6.0 km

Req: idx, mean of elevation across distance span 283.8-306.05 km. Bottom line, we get 3.54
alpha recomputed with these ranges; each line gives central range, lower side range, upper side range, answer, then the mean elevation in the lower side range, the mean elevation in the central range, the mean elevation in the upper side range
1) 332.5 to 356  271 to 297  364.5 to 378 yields 3.3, 3.7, 3.3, 3.91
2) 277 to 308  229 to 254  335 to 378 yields 1.9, 3.79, 3.52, 3.69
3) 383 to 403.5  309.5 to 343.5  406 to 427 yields -1.5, 3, 3.5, 3.34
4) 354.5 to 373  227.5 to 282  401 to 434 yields -2.4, 3.9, 4.04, 3.42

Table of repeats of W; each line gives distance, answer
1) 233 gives 3.597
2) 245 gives 3.918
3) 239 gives 3.671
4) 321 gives 3.407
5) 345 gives 3.226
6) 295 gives 3.656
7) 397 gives 3.665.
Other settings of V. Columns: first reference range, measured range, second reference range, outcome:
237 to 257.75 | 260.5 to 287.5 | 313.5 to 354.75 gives -1.6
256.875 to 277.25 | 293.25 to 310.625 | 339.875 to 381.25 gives 3.3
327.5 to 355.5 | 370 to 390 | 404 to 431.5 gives -2.0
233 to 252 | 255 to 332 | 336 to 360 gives 3.3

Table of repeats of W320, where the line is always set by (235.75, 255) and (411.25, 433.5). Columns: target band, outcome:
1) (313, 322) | 0.8 km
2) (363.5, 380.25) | -1.7 km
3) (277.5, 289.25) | 0.3 km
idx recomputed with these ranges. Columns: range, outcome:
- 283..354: 3.24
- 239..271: 3.95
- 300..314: 2.88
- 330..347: 2.91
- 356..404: 3.72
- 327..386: 3.54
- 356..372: 4.06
